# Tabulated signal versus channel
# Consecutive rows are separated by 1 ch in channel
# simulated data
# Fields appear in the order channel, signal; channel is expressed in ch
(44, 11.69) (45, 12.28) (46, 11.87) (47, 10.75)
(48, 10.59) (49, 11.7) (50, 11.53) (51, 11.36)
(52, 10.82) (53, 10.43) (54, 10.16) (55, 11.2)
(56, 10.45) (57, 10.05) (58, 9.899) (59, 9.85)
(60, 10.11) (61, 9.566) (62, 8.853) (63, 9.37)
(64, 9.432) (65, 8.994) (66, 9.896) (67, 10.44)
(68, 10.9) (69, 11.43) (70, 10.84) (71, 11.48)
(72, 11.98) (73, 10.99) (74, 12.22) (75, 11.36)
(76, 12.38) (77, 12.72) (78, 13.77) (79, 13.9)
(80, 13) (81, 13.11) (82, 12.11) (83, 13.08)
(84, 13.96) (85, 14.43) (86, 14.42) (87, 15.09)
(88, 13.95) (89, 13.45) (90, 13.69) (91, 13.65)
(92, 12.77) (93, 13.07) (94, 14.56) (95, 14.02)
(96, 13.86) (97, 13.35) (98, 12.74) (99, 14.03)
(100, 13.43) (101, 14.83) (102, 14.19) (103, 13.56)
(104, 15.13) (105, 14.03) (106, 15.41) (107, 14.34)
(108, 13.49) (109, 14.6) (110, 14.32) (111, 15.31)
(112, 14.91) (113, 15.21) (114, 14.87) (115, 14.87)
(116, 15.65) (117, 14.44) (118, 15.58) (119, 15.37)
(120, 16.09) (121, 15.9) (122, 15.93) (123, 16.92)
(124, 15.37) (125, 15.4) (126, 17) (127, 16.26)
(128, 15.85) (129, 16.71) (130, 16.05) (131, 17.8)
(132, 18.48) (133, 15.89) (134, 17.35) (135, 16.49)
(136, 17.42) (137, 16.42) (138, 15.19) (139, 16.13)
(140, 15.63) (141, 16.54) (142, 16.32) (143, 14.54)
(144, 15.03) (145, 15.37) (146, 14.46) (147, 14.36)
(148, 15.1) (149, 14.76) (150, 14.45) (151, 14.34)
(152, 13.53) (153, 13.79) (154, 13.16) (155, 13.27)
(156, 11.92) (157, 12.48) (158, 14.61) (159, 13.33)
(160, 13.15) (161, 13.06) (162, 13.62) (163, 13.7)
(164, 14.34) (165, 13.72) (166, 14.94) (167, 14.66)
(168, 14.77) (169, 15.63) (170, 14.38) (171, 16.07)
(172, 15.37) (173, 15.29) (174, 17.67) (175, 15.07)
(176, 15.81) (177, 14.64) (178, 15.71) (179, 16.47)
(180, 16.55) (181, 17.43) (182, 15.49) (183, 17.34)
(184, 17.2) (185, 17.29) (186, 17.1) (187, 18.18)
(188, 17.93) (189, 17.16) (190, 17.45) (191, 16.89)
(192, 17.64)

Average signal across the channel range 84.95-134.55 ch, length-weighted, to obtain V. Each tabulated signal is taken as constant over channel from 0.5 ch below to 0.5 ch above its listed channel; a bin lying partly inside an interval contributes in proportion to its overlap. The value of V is 15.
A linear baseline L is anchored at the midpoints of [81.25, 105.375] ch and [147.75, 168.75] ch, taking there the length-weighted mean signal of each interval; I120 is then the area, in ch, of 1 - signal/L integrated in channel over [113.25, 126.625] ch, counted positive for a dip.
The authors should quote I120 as -1.8 ch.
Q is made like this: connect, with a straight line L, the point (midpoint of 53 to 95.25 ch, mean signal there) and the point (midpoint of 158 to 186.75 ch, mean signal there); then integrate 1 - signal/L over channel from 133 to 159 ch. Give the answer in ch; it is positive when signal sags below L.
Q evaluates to -0.9 ch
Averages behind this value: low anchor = 11.9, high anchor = 15.4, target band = 14.9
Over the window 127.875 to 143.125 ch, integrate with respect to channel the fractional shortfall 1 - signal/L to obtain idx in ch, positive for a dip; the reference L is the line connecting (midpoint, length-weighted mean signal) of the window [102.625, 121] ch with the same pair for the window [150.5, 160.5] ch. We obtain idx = -2.6 ch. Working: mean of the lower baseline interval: 14.9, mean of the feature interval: 16.5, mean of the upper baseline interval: 13.4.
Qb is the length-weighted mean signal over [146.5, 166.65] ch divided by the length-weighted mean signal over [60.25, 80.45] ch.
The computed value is 1.24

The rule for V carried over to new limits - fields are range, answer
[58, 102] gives 12.3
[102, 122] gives 14.9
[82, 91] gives 13.9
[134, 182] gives 14.9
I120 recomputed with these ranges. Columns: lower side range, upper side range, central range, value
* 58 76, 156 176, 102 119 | -3.45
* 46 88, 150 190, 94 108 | -1.53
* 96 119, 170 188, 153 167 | 2.06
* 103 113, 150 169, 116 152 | -4.18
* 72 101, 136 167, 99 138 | -4.62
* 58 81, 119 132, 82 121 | -0.72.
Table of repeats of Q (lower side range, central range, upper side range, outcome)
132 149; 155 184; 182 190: 3.3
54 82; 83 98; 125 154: -1.6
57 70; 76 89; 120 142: -2.0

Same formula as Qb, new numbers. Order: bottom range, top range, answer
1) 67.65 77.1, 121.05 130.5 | 1.39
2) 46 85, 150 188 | 1.34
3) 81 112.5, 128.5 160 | 1.08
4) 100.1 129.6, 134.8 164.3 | 0.96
